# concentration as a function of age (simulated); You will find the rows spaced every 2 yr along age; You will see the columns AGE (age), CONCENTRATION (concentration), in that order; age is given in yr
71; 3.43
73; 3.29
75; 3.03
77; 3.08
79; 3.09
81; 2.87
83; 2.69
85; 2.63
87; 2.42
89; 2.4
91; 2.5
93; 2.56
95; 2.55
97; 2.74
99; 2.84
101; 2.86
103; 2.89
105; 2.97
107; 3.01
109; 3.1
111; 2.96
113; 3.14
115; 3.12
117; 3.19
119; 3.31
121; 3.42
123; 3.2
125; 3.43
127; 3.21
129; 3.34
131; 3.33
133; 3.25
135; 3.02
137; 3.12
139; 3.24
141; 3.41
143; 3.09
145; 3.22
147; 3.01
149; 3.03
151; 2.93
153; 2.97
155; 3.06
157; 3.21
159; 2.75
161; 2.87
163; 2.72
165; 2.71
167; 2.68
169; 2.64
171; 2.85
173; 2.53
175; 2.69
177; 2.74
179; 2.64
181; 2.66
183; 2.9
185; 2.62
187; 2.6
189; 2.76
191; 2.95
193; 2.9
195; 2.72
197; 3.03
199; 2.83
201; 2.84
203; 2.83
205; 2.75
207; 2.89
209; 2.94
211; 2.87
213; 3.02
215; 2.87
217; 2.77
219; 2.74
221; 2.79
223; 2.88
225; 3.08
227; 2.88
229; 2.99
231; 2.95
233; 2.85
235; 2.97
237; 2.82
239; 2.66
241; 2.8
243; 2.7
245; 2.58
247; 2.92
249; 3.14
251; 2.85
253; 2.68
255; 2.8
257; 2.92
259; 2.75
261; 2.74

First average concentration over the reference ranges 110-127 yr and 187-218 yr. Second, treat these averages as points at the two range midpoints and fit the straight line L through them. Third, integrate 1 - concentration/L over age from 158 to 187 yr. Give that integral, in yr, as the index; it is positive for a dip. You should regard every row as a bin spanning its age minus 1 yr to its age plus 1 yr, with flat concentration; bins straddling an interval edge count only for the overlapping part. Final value 2.68 yr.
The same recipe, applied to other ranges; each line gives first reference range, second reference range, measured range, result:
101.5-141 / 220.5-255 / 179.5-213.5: 1.63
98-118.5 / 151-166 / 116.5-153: -3.05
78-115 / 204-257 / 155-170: 0.06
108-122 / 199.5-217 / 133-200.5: 2.71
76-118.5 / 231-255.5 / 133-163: -2.38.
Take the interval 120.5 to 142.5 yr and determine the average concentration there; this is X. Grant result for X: 3.26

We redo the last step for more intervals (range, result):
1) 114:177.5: 3.04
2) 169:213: 2.79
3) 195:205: 2.85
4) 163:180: 2.69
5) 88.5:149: 3.05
